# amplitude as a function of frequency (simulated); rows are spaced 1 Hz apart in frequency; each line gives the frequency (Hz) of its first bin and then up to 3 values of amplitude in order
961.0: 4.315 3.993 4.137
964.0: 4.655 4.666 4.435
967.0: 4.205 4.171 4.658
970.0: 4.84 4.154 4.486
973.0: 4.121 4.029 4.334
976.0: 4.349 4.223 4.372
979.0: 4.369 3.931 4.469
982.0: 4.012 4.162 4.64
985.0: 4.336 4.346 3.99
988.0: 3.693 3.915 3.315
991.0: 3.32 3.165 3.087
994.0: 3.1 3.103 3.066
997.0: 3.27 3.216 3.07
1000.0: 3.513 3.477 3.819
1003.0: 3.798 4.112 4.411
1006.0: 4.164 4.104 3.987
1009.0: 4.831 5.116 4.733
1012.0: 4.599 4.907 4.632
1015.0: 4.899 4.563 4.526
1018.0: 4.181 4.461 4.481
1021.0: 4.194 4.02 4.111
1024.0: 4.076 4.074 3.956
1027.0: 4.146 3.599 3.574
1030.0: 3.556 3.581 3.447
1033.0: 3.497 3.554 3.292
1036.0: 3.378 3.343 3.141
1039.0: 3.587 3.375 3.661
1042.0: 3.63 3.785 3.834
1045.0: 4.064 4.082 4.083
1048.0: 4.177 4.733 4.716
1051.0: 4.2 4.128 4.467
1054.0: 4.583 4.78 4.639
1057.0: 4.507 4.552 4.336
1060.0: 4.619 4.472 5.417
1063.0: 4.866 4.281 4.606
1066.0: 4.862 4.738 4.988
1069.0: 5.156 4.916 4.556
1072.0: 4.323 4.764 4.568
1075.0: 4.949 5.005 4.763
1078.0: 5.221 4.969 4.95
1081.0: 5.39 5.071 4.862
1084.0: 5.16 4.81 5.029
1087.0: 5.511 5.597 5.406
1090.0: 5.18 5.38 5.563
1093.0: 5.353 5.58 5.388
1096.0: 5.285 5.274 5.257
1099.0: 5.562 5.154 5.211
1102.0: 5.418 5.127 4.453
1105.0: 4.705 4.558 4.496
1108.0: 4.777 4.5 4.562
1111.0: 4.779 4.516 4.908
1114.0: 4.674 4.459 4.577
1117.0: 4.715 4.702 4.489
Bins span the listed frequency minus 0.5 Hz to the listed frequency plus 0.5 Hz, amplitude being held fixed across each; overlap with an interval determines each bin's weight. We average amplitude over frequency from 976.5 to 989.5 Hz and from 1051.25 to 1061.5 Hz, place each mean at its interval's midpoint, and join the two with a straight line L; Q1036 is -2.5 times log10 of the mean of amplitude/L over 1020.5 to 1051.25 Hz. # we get 0.16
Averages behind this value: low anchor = 4.19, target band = 3.82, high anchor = 4.5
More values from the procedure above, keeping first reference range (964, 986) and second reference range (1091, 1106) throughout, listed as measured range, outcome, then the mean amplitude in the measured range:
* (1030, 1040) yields 0.36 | 3.43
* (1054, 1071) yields 0.05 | 4.72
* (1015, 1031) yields 0.14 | 4.11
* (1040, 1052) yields 0.19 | 4.06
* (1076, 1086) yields 0.02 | 5.02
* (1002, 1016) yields 0.03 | 4.46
